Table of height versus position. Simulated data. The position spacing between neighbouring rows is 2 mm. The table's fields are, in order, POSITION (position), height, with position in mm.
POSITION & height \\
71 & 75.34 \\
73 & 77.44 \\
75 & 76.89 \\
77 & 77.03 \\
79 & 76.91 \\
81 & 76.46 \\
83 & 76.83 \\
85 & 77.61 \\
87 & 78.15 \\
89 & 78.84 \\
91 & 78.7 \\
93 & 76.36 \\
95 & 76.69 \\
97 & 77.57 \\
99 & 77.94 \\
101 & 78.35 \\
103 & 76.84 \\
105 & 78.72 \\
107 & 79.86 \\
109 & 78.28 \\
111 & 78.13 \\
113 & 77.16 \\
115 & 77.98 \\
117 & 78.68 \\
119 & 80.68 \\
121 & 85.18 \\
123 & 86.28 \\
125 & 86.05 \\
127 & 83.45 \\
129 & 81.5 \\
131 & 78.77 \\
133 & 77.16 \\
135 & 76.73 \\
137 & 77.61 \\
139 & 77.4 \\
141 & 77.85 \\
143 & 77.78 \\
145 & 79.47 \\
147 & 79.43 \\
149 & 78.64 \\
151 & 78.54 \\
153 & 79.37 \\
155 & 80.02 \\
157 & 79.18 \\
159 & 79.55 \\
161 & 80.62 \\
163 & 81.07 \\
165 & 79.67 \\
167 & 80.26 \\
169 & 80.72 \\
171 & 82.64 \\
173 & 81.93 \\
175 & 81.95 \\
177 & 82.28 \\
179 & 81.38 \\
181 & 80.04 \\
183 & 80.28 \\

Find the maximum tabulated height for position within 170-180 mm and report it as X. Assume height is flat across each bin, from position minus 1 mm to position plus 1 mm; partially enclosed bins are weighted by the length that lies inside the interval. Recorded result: 82.64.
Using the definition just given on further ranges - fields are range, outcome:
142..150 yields 79.47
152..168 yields 81.07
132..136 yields 77.16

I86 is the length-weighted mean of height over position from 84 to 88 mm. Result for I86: 77.9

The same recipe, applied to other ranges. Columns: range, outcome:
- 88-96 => 77.6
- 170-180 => 82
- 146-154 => 79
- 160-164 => 80.8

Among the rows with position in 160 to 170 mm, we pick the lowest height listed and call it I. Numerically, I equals 79.67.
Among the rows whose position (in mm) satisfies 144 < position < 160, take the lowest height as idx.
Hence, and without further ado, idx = 78.54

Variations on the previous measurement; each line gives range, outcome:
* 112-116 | 77.16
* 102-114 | 76.84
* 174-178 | 81.95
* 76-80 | 76.91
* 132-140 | 76.73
